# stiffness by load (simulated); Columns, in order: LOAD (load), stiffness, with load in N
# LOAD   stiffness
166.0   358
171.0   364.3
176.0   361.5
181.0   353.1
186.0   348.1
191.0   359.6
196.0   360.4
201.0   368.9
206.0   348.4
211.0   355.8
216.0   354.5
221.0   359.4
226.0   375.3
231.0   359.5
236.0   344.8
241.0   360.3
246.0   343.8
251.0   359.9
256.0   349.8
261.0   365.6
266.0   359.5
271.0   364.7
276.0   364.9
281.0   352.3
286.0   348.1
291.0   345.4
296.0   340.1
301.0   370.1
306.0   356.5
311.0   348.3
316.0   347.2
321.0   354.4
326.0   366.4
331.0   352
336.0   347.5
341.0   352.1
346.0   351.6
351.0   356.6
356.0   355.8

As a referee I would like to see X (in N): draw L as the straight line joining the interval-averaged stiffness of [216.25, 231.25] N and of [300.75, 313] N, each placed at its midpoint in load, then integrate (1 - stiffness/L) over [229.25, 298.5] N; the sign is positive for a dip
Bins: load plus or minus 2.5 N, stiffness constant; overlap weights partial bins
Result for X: 1.2 N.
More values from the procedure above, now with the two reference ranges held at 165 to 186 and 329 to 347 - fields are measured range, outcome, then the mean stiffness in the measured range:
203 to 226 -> -0.1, 357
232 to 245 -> 0.1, 352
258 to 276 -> -0.5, 363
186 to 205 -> -0.1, 360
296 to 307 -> -0.2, 359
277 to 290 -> 0.1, 351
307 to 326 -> -0.1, 353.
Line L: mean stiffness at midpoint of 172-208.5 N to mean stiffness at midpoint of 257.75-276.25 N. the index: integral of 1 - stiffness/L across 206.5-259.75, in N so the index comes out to 0.6 N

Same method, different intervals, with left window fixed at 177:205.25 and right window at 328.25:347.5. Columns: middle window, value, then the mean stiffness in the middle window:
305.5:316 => 0.1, 350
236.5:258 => 0.1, 353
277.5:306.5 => 0.1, 352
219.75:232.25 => -0.3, 366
